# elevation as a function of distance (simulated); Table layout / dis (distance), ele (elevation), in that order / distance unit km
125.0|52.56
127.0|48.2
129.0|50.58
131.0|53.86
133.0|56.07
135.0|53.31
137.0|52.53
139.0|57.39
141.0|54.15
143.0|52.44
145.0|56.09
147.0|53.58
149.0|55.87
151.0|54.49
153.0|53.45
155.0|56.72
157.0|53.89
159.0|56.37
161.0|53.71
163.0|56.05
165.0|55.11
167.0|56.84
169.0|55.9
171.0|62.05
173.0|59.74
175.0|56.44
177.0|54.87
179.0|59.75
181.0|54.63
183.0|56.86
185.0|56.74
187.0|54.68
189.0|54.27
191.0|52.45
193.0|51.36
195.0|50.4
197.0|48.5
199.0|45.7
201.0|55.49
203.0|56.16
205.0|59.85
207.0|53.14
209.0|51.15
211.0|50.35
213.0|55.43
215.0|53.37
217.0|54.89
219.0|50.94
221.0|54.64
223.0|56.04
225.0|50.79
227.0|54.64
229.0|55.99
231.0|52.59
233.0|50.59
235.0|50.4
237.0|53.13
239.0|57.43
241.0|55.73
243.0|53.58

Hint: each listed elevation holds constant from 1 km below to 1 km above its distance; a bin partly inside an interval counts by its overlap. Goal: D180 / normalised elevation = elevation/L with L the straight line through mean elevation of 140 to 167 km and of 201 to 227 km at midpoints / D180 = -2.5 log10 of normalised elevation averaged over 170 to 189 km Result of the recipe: -0.05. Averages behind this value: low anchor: 54.8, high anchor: 54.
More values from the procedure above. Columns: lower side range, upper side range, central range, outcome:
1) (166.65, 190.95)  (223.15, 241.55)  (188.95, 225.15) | 0.04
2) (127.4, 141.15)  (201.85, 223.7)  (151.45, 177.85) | -0.05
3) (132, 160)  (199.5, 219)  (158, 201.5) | -0.01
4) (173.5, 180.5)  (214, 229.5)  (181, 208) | 0.04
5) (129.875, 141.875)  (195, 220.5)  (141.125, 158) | -0.01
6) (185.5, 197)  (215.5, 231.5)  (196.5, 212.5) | 0.01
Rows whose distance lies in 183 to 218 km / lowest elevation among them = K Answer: 45.7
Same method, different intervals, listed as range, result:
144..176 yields 53.45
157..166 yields 53.71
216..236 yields 50.4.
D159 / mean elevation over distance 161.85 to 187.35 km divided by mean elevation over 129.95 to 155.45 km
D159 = 1.04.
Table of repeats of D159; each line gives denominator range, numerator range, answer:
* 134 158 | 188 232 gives 0.97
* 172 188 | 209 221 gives 0.93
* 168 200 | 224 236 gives 0.96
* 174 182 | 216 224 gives 0.96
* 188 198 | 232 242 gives 1.04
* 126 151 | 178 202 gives 0.99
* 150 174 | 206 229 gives 0.95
